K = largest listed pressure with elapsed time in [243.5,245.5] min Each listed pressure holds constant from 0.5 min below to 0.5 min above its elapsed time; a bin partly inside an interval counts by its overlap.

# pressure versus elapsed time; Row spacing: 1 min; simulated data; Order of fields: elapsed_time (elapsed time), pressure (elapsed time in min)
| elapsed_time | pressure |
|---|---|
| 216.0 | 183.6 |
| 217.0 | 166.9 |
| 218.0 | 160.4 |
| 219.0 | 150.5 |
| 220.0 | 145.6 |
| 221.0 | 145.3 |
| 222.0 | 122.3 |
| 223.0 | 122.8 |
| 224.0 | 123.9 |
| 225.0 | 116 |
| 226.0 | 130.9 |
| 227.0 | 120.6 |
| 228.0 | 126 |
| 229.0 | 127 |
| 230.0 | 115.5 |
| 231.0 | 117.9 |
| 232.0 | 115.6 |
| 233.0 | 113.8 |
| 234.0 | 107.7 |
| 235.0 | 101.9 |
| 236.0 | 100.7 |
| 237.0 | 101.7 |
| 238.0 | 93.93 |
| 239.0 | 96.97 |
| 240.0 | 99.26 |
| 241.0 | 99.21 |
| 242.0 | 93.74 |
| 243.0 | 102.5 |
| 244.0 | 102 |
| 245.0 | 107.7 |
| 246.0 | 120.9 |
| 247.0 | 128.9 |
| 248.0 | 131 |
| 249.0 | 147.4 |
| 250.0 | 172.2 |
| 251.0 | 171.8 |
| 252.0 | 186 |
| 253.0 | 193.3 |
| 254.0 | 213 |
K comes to 107.7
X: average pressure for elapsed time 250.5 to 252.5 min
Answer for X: 179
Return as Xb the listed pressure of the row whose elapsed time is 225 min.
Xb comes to 116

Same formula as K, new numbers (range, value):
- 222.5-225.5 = 123.9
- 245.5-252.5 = 186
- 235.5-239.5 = 101.7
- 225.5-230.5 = 130.9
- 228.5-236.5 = 127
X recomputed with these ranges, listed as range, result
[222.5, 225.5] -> 121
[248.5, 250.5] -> 160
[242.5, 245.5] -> 104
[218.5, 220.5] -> 148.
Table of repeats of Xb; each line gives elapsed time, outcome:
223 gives 122.8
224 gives 123.9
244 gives 102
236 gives 100.7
